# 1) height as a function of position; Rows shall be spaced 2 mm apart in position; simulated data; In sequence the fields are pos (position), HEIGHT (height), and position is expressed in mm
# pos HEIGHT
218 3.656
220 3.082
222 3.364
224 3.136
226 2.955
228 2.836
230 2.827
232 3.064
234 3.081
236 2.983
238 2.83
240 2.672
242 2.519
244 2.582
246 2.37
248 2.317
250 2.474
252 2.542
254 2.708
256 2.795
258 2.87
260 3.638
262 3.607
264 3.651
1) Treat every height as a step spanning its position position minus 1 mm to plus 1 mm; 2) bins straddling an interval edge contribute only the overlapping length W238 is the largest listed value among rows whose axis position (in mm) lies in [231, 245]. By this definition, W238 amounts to 3.081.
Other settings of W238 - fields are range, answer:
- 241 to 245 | 2.582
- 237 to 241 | 2.83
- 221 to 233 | 3.364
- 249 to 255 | 2.708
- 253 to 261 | 3.638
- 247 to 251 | 2.474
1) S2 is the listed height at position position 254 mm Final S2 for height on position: 2.708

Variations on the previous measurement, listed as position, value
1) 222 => 3.364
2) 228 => 2.836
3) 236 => 2.983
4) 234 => 3.081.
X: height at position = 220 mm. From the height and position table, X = 3.082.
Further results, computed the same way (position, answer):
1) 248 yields 2.317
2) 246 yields 2.37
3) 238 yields 2.83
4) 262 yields 3.607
